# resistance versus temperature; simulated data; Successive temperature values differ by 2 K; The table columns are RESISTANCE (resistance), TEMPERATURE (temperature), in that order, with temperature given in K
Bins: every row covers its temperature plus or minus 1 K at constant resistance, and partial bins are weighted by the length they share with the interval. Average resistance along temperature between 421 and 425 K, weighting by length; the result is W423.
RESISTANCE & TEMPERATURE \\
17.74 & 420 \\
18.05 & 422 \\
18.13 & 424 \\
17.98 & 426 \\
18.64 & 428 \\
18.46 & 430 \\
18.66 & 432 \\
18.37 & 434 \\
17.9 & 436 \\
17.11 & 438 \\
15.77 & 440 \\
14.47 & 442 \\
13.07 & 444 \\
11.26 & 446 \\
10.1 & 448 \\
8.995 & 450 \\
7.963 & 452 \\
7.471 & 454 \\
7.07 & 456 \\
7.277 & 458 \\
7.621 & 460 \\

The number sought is 18.1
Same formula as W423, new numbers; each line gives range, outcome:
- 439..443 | 15.1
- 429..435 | 18.5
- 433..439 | 17.8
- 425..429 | 18.3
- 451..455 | 7.72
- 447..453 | 9.02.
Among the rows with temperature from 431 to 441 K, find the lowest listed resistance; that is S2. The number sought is 15.77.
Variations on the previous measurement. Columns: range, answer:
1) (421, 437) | 17.9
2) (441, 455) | 7.471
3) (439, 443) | 14.47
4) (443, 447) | 11.26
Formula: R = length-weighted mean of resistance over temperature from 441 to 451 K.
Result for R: 11.6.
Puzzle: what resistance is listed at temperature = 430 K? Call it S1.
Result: 18.46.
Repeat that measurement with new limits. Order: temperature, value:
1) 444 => 13.07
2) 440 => 15.77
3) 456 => 7.07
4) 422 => 18.05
